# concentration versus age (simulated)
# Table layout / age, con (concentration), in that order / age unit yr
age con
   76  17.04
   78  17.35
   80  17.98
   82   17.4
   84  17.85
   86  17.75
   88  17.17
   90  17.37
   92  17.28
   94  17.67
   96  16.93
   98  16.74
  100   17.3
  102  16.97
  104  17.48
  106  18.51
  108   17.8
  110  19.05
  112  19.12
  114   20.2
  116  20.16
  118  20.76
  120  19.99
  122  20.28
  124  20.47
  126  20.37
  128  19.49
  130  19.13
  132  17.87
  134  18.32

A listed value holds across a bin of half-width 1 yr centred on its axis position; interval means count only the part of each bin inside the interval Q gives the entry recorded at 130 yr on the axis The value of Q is 19.13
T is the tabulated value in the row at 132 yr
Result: 17.87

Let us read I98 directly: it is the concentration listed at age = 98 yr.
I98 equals 16.74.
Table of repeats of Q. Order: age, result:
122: 20.28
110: 19.05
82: 17.4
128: 19.49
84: 17.85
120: 19.99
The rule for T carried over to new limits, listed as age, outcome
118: 20.76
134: 18.32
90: 17.37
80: 17.98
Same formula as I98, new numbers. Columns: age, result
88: 17.17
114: 20.2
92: 17.28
